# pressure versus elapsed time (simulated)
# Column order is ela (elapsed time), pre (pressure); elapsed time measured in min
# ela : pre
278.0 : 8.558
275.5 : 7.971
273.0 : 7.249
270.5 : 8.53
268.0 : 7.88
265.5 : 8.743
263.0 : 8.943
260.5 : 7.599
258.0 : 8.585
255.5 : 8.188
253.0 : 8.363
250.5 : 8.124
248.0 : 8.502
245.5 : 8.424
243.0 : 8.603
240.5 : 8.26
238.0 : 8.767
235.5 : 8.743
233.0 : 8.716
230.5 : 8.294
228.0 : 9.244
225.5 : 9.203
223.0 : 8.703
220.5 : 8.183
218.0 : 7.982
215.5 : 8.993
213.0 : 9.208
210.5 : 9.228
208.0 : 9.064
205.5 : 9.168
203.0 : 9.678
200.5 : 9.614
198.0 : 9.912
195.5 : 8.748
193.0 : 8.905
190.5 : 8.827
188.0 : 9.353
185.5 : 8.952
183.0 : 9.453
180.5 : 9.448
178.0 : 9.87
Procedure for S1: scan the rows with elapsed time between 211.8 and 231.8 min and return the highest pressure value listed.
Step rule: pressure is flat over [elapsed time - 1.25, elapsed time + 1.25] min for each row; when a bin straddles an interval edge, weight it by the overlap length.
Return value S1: 9.244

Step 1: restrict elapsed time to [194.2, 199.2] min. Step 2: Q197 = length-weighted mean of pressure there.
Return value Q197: 9.32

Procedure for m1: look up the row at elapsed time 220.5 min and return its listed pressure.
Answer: 8.183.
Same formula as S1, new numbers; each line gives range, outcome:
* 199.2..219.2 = 9.678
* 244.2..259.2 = 8.585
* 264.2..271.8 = 8.743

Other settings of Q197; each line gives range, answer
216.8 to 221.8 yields 8.09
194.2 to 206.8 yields 9.42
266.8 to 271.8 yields 8.2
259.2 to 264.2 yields 8.27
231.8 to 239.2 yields 8.74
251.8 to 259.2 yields 8.38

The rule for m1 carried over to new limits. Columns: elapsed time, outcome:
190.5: 8.827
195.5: 8.748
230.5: 8.294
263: 8.943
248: 8.502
